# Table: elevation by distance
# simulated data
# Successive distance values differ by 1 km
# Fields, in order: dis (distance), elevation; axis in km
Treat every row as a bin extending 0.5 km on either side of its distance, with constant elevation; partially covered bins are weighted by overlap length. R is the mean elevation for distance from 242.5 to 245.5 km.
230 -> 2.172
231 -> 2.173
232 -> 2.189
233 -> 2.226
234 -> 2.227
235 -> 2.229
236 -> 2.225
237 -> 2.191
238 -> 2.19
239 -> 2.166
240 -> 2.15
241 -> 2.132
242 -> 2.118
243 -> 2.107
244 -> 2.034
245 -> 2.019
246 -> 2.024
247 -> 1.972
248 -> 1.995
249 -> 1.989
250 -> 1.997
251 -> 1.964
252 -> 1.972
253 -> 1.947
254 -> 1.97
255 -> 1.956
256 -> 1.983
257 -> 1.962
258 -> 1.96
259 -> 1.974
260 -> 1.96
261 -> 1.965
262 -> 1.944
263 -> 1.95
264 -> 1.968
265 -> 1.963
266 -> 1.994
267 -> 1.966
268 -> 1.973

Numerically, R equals 2.05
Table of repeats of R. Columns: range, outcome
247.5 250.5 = 1.99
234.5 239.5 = 2.2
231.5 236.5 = 2.22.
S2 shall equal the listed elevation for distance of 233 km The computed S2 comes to 2.226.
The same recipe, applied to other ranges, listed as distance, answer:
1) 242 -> 2.118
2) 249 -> 1.989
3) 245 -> 2.019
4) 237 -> 2.191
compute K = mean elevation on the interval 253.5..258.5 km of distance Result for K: 1.97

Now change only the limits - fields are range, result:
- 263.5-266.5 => 1.97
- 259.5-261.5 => 1.96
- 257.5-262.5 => 1.96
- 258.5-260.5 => 1.97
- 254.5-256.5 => 1.97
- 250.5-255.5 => 1.96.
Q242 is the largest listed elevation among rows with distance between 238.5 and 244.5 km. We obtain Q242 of 2.166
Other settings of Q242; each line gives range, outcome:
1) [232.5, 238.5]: 2.229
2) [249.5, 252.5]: 1.997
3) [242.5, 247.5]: 2.107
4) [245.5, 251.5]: 2.024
